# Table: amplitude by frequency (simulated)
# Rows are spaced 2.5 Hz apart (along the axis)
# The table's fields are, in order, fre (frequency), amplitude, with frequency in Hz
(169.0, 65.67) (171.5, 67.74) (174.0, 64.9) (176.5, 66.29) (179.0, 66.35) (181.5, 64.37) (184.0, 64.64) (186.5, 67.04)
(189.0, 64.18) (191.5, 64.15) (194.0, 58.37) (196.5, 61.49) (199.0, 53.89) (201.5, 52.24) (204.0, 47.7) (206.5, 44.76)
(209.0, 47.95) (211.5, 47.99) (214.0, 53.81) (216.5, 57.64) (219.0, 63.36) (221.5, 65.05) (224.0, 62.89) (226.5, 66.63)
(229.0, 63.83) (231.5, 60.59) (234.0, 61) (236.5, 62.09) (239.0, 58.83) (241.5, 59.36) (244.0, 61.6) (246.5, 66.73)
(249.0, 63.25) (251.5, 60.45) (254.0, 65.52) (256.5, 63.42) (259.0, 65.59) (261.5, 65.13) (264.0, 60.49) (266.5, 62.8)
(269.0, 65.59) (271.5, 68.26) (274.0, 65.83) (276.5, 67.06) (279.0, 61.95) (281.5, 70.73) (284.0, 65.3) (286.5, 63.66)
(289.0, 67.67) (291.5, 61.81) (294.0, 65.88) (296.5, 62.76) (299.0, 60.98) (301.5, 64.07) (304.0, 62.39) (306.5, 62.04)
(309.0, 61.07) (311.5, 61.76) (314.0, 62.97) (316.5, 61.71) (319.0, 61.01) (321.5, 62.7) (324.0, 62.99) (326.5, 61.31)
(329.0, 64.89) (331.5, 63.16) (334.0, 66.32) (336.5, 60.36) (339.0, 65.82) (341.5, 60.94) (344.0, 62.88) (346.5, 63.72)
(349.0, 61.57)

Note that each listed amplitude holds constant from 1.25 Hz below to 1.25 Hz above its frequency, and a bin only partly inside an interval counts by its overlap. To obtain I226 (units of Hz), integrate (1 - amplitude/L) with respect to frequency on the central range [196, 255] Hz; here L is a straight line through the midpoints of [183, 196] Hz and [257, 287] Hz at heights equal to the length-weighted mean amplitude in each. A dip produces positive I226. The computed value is 5.2 Hz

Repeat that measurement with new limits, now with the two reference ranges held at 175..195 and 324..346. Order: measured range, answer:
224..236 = 0.2 Hz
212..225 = 0.9 Hz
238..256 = 0.5 Hz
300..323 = 0.4 Hz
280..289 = -0.4 Hz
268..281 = -0.5 Hz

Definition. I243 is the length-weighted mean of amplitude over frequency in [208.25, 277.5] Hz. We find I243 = 62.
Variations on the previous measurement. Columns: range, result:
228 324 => 63.4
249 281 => 64.4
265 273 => 65.4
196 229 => 56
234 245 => 60.5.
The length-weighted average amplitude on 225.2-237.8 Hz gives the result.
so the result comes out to 62.8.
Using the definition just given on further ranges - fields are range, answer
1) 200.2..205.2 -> 50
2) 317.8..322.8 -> 61.9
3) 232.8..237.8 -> 61.5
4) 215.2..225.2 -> 62.2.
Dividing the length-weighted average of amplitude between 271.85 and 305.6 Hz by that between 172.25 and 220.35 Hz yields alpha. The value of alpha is 1.10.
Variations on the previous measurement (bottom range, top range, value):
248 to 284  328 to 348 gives 0.98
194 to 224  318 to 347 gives 1.15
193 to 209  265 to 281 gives 1.24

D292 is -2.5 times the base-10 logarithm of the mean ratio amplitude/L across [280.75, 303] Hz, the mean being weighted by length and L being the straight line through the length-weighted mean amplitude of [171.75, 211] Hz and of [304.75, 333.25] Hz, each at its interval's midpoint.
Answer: -0.05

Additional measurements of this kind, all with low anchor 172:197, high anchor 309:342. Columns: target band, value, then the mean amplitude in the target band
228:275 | 0.007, 63.2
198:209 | 0.285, 49.4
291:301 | 0.001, 63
